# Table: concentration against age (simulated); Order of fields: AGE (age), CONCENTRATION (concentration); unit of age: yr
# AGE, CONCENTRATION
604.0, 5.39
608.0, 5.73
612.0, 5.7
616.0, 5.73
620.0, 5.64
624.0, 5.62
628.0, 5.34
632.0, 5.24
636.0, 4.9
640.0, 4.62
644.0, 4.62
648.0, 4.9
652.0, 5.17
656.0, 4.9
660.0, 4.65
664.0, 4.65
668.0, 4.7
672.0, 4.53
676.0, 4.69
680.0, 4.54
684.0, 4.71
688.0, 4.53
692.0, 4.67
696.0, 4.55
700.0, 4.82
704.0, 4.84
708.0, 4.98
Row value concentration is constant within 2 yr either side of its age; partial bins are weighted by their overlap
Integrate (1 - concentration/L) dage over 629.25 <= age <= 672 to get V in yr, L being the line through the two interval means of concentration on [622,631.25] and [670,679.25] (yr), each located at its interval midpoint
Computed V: 1.6 yr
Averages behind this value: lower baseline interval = 5.45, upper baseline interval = 4.6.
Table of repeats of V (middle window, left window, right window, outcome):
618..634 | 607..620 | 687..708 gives 0.3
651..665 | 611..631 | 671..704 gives 0.6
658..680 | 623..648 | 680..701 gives 0.7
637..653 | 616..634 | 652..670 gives 0.9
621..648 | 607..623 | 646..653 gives 1.3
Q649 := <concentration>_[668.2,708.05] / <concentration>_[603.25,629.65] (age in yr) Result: 0.83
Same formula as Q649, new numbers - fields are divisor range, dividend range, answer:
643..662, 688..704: 0.96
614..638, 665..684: 0.85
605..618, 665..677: 0.81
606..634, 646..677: 0.86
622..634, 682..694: 0.86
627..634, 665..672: 0.88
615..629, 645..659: 0.88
